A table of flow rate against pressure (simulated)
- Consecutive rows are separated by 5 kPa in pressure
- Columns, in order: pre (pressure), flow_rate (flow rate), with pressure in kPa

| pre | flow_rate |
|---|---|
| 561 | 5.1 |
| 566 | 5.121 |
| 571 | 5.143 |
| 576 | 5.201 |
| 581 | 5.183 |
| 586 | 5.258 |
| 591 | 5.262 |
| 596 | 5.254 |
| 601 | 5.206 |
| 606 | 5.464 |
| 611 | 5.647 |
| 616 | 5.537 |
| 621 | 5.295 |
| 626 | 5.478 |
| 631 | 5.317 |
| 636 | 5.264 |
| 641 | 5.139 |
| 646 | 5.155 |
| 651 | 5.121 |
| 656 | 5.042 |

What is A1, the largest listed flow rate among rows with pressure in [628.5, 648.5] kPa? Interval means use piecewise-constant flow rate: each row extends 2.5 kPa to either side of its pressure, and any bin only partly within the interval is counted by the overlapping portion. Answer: 5.317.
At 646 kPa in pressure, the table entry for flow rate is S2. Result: 5.155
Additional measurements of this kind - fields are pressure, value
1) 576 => 5.201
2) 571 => 5.143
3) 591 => 5.262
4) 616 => 5.537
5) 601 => 5.206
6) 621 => 5.295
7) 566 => 5.121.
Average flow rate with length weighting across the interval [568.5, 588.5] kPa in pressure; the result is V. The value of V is 5.2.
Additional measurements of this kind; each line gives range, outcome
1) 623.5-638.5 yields 5.35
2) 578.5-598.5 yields 5.24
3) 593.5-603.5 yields 5.23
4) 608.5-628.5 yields 5.49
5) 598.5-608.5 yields 5.33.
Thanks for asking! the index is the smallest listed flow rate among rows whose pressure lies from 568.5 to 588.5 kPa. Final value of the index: 5.143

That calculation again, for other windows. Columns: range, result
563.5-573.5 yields 5.121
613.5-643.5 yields 5.139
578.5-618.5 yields 5.183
